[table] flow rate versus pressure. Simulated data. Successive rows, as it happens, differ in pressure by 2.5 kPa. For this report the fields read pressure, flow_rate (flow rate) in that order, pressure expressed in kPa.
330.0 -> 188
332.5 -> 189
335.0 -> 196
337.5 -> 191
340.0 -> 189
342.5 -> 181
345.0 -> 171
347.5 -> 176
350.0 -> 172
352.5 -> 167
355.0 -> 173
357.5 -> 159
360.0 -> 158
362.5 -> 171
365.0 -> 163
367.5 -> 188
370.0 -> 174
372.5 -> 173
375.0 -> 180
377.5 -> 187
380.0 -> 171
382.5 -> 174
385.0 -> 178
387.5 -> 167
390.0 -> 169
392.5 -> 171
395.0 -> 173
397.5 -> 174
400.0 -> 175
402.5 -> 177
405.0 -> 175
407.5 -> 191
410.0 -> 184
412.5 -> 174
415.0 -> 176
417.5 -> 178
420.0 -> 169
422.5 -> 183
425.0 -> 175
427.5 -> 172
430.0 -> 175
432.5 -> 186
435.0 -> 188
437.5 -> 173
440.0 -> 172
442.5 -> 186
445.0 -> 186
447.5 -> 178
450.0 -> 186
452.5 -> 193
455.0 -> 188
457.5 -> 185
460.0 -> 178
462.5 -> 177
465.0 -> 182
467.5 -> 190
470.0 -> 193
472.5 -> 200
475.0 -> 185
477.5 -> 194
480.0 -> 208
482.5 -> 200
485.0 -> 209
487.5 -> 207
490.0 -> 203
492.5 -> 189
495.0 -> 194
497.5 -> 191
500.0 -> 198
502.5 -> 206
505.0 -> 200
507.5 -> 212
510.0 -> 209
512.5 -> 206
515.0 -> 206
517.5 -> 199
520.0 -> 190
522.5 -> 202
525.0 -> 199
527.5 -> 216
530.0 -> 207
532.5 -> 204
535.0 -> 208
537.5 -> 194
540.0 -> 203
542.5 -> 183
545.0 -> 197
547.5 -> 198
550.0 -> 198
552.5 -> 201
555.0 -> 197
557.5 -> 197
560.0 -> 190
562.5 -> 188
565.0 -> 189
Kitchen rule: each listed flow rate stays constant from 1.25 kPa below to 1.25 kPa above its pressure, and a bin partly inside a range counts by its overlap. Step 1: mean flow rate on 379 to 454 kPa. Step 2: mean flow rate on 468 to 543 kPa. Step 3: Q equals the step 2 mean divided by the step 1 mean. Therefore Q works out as 1.13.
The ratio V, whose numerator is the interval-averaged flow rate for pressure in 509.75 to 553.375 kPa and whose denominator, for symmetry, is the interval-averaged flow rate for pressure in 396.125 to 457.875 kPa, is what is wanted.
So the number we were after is 1.1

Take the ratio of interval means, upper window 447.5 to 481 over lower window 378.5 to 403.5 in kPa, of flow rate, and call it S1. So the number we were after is 1.1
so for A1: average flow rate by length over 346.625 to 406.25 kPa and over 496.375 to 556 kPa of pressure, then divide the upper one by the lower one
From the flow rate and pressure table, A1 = 1.2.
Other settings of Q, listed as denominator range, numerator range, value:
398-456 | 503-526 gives 1.13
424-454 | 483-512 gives 1.11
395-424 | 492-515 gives 1.13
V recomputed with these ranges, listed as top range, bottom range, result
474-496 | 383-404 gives 1.15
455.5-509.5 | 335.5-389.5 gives 1.12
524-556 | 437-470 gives 1.09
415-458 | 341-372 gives 1.05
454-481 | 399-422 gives 1.06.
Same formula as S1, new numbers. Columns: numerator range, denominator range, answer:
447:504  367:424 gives 1.09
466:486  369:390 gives 1.13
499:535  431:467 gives 1.12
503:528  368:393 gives 1.16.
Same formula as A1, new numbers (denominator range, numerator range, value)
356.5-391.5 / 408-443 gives 1.03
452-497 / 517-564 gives 1.03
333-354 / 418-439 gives 0.98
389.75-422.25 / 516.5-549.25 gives 1.13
